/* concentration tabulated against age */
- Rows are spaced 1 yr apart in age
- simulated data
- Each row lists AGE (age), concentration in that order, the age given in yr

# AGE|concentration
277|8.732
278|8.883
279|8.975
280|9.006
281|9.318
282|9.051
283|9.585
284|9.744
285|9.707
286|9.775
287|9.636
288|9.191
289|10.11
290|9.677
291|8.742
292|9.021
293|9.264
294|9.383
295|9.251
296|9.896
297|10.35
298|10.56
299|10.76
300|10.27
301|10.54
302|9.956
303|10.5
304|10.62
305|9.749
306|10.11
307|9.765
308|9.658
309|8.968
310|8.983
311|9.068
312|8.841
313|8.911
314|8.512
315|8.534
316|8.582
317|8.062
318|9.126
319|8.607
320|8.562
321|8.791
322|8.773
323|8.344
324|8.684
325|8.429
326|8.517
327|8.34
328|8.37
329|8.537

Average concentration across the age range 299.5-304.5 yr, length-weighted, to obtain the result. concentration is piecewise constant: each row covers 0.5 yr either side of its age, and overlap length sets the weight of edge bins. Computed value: 10.4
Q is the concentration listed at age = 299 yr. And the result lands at 10.76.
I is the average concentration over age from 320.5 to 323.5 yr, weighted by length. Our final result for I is 8.64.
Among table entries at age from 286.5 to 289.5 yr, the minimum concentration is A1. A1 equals 9.191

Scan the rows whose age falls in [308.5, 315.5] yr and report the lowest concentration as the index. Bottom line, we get 8.512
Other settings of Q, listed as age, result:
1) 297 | 10.35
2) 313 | 8.911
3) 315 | 8.534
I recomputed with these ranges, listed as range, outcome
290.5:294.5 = 9.1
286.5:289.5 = 9.65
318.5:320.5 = 8.58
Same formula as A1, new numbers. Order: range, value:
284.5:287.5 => 9.636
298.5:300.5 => 10.27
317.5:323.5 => 8.344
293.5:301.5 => 9.251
